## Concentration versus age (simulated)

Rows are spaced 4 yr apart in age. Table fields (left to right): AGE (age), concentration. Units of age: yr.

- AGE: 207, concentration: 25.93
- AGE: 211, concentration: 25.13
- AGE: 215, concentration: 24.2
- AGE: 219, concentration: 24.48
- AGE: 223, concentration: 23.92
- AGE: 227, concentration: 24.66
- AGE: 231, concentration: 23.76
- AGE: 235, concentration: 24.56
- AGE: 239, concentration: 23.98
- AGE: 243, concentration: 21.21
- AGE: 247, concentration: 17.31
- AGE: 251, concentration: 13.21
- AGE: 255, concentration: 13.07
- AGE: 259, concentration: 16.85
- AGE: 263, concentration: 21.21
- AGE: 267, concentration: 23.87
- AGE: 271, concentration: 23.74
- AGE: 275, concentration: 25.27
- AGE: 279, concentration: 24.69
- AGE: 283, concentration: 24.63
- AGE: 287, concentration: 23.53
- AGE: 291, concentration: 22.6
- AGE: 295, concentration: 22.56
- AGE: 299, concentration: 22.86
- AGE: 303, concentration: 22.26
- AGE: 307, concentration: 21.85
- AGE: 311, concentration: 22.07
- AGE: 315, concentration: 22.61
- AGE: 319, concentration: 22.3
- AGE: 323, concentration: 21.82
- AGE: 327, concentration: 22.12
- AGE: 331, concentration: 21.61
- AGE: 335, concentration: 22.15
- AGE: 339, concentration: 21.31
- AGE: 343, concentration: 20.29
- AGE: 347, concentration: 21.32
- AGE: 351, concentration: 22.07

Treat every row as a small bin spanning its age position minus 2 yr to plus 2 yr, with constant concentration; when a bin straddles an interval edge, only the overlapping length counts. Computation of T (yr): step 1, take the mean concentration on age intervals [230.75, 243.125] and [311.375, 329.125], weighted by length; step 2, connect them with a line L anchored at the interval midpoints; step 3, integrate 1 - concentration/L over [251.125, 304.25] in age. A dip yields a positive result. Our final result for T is 2.6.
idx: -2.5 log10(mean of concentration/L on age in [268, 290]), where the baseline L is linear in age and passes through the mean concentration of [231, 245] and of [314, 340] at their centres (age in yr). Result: -0.07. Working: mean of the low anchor 23.3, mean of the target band 24.3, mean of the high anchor 22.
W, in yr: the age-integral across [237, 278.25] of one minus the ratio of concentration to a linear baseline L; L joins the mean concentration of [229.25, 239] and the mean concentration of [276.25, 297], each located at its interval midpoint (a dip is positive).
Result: 6.55 yr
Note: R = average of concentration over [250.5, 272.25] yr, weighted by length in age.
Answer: 18.9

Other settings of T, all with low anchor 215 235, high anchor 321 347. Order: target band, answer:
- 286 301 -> -0.2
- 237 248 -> 1.2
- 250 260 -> 3.9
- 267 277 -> -0.6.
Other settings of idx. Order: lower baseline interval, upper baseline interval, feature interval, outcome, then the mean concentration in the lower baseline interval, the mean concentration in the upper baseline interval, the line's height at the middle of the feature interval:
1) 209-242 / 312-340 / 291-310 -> 0.009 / 24.2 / 22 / 22.6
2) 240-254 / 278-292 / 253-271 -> 0.046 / 17.4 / 23.9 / 20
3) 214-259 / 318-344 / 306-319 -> -0.033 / 21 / 21.7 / 21.6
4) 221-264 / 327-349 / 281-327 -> -0.080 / 20.3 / 21.4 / 21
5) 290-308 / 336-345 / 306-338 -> -0.022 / 22.4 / 20.9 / 21.6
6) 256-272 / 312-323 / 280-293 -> -0.110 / 20.8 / 22.3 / 21.4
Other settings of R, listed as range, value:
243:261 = 15.8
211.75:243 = 24.1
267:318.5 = 23.2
